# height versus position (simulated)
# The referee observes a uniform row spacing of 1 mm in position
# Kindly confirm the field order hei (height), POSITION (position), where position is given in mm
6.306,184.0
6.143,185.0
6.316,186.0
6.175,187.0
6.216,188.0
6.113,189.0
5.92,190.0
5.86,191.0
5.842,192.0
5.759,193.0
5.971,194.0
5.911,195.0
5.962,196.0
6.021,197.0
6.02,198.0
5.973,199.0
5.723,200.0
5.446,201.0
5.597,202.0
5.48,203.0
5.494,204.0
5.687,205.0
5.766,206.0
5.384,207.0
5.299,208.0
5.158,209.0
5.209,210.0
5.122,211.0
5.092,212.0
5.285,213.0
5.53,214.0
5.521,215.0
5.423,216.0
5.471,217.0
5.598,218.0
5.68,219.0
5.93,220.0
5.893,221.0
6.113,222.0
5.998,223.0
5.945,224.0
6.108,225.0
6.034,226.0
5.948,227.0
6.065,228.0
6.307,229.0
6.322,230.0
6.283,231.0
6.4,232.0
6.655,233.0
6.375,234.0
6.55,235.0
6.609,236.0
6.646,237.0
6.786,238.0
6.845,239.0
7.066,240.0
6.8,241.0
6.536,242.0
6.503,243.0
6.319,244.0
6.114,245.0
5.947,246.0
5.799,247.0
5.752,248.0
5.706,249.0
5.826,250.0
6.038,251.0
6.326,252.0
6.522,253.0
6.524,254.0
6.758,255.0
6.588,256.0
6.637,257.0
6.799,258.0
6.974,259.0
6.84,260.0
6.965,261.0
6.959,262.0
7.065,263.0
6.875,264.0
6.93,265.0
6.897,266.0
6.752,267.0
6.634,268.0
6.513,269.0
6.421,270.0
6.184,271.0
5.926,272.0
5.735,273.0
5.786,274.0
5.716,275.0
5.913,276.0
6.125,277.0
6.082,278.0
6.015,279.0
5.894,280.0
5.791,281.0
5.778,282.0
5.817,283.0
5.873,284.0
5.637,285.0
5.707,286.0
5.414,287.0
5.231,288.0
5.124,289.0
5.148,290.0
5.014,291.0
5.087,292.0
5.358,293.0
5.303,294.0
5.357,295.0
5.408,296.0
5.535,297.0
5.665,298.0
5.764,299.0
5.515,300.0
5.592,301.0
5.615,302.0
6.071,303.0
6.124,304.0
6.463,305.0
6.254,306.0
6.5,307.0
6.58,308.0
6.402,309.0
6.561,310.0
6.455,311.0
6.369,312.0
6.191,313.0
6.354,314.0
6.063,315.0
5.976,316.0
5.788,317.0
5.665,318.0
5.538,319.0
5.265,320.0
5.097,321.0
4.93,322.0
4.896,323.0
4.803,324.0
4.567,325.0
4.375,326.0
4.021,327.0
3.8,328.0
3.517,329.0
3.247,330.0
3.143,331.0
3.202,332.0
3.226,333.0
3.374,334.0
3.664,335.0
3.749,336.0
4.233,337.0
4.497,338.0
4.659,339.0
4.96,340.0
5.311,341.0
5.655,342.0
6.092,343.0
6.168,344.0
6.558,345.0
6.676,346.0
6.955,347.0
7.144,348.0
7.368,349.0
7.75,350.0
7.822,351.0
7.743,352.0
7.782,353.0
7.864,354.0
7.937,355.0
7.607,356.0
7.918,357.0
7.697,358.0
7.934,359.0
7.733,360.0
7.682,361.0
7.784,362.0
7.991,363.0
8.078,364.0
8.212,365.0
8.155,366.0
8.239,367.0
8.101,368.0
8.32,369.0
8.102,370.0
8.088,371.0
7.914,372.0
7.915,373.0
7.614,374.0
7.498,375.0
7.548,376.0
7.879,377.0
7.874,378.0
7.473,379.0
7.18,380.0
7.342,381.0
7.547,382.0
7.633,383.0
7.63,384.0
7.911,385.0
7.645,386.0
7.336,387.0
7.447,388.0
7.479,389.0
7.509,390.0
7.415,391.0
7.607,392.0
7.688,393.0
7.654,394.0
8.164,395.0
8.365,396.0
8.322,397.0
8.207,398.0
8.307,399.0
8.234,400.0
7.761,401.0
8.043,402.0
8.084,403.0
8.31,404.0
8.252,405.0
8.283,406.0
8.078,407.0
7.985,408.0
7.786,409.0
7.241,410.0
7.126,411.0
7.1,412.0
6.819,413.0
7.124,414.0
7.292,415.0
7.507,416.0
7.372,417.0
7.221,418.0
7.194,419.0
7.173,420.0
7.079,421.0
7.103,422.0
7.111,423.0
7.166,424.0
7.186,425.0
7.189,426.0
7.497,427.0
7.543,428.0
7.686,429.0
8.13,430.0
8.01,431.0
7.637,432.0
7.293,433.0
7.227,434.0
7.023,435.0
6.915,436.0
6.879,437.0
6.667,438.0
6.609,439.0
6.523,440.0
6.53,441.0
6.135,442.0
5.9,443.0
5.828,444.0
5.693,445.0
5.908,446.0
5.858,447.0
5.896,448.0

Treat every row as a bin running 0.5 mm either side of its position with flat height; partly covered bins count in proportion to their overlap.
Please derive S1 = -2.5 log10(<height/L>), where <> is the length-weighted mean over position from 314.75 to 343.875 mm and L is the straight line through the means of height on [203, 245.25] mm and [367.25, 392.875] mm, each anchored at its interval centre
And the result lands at 0.47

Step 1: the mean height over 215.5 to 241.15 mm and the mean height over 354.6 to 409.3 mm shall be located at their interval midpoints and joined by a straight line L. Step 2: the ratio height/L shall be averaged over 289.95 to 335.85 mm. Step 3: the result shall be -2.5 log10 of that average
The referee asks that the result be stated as 0.33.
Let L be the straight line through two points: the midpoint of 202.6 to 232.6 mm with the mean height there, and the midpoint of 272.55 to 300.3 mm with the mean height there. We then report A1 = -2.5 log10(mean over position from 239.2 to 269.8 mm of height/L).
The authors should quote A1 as -0.16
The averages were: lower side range 5.72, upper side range 5.6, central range 6.53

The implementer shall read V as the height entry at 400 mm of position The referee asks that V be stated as 8.234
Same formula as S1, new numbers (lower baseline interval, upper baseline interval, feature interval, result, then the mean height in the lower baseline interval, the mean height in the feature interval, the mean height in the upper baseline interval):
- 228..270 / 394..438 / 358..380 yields -0.09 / 6.52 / 7.89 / 7.57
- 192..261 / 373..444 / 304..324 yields 0.13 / 6.05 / 5.94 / 7.47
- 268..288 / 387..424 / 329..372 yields 0.07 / 5.91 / 6.51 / 7.64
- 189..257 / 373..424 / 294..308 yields 0.15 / 5.99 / 5.84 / 7.63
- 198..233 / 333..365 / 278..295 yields 0.12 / 5.73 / 5.52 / 6.57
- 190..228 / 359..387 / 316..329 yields 0.41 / 5.69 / 4.88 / 7.81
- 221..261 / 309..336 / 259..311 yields -0.09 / 6.37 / 6.01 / 4.86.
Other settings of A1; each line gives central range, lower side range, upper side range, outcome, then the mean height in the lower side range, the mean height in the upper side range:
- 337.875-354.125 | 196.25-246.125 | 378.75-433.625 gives 0.09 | 5.96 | 7.61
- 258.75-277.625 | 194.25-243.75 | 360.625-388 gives 0.01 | 5.95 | 7.8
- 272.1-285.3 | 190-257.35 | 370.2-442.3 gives 0.10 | 6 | 7.52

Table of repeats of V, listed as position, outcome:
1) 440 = 6.523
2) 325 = 4.567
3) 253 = 6.522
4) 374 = 7.614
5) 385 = 7.911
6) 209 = 5.158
